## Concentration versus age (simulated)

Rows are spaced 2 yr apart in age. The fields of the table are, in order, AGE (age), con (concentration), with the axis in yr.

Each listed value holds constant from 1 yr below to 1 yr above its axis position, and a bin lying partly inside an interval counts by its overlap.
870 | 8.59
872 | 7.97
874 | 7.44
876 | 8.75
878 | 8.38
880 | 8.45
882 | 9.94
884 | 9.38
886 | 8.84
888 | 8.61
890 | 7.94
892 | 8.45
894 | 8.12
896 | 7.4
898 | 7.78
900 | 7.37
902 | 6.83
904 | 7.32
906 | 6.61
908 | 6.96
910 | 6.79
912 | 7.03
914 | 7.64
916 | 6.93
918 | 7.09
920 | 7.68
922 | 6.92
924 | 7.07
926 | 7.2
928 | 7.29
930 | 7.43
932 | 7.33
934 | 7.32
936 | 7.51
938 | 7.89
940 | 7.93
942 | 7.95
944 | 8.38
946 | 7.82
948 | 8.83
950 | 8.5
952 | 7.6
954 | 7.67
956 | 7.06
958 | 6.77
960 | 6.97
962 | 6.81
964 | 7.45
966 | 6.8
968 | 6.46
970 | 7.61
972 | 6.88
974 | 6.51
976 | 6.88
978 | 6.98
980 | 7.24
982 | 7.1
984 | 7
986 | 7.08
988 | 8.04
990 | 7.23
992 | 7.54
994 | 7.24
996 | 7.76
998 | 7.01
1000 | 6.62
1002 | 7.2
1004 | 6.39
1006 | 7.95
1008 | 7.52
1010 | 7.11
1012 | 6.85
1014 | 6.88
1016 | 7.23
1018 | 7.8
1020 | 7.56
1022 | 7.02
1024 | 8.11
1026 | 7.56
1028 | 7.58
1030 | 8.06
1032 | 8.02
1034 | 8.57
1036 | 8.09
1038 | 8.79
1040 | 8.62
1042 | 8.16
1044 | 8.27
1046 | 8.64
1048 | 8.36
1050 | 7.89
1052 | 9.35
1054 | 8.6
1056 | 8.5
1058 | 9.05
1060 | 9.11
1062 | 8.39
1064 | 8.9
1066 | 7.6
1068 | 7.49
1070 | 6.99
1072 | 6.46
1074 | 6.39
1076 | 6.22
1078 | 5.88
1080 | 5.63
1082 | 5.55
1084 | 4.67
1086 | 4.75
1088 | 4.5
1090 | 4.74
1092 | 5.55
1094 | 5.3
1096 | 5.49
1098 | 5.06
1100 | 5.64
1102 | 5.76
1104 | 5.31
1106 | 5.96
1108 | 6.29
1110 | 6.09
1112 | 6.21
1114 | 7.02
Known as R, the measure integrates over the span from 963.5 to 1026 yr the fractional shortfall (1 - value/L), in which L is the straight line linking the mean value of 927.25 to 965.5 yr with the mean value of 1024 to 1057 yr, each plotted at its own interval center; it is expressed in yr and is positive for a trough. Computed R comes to 6.0 yr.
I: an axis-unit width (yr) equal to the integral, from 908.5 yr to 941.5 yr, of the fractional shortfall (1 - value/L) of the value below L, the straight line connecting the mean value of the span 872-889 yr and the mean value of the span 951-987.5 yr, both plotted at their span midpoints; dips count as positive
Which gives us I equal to 2.3 yr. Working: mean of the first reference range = 8.68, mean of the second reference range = 7.06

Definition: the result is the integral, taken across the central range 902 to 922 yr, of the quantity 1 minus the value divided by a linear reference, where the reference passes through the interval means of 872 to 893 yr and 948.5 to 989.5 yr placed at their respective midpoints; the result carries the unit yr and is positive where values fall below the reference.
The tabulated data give 2.5 yr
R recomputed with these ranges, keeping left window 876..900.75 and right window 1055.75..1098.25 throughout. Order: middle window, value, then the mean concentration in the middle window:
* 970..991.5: 0.9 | 7.13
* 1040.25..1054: -3.5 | 8.47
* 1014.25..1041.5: -3.7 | 7.9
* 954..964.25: 0.8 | 7.04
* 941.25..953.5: -0.6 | 8.16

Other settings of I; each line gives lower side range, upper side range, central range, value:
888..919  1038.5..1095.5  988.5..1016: 0.1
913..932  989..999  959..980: 1.1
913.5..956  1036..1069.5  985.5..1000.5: 1.3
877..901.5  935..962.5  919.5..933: 1.2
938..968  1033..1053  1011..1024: 1.5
